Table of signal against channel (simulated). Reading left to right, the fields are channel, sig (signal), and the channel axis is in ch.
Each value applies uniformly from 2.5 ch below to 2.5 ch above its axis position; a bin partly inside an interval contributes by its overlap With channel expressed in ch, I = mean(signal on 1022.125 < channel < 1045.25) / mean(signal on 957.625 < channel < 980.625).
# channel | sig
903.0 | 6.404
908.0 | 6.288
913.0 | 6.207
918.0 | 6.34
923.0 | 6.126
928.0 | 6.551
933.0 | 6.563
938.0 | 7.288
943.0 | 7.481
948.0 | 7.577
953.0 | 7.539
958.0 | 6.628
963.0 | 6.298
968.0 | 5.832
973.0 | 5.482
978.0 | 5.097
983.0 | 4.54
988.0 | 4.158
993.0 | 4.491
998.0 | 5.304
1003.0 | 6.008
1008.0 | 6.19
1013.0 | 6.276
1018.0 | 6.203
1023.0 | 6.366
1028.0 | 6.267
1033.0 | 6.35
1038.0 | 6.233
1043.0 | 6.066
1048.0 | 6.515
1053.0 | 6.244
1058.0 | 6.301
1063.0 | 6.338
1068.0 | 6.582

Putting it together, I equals 1.1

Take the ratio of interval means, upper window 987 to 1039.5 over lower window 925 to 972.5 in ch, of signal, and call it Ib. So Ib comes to 0.86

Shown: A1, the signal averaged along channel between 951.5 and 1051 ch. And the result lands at 5.88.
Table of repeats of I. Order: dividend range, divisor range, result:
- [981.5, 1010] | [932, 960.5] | 0.71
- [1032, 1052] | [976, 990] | 1.37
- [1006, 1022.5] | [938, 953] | 0.83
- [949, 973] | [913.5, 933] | 1.03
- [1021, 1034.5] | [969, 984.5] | 1.23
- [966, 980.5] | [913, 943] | 0.82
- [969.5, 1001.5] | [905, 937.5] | 0.77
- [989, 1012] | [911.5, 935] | 0.86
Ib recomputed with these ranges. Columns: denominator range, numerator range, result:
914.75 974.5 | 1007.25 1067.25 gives 0.95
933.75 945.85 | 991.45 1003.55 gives 0.72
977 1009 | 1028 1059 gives 1.24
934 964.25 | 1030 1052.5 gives 0.88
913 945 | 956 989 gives 0.82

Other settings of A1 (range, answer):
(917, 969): 6.79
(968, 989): 4.99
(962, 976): 5.8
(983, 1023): 5.51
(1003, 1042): 6.24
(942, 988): 6.12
